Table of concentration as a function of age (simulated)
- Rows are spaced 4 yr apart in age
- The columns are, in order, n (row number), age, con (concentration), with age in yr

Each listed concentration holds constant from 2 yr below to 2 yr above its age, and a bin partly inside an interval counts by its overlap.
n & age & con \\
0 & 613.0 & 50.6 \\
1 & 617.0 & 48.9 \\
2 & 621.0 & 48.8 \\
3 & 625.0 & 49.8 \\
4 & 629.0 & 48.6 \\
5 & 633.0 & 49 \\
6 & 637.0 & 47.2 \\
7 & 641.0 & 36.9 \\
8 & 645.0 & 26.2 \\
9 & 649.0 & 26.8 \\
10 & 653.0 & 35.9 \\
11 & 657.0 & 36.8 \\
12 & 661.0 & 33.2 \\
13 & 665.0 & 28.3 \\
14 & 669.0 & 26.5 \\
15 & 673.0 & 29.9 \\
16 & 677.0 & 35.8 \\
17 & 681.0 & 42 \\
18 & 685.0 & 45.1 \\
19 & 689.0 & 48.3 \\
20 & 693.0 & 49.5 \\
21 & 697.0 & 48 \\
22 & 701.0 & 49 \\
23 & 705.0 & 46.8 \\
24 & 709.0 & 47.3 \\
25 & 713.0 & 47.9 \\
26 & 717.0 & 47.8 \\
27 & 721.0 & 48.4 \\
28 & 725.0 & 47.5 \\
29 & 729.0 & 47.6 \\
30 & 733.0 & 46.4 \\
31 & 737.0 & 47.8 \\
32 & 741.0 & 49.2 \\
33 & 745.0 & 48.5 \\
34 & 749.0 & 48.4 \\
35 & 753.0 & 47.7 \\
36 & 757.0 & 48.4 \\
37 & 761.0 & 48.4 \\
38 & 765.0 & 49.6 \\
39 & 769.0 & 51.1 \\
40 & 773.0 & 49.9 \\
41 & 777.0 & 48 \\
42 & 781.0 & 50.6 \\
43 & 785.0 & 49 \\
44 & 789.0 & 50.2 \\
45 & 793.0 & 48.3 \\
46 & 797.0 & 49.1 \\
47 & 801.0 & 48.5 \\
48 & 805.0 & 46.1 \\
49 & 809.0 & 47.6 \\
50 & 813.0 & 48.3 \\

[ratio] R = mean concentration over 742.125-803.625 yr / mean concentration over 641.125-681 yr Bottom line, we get 1.54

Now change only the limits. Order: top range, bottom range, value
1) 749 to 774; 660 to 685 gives 1.46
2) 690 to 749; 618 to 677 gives 1.28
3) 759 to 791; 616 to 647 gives 1.12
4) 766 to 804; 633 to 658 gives 1.37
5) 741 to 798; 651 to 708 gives 1.23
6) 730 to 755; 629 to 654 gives 1.26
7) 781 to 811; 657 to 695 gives 1.29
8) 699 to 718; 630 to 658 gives 1.28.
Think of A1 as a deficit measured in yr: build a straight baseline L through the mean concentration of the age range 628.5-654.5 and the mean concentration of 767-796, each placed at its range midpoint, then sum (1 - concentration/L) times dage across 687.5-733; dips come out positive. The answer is -4.4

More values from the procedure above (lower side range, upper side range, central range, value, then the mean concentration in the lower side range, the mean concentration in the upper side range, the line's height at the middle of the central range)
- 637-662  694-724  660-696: 2.5 yr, 33.8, 47.9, 40.6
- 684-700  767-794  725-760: 0.7 yr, 48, 49.6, 48.9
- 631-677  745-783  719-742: -1.6 yr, 34.3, 49.1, 44.6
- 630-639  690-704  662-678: 6.1 yr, 48.2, 48.6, 48.4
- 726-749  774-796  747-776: -0.3 yr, 47.9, 49.2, 48.6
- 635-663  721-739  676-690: -1.0 yr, 34.7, 47.4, 40.1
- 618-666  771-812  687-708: -2.7 yr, 39.4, 48.7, 42.9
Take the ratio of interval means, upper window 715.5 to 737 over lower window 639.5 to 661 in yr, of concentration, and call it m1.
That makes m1 1.5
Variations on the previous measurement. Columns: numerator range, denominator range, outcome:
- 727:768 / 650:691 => 1.34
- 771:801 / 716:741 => 1.03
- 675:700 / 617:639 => 0.92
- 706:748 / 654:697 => 1.26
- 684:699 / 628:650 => 1.22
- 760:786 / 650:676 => 1.56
